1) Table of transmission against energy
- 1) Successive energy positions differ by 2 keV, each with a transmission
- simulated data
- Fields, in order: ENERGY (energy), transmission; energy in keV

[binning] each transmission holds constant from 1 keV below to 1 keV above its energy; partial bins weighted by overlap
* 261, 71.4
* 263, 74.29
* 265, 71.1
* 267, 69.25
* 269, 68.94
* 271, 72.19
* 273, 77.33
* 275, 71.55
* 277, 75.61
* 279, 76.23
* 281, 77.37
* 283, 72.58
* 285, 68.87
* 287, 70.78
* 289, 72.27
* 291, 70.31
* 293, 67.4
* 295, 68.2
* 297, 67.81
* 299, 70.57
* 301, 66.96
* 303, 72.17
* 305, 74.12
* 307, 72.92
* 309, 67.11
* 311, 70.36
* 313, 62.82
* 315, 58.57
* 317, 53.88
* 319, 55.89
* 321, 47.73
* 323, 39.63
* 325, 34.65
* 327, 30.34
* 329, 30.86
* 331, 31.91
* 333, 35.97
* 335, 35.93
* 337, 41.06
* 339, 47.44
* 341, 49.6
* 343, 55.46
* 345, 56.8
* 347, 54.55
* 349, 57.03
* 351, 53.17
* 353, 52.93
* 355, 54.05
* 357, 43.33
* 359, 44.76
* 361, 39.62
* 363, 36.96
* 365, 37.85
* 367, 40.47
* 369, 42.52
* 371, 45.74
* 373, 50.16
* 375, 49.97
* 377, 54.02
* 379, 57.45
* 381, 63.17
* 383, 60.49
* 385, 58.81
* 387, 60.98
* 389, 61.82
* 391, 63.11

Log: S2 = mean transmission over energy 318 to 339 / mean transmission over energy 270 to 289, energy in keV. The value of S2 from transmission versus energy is 0.53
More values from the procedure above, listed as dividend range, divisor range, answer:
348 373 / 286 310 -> 0.65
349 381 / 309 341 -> 1.04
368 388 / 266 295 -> 0.75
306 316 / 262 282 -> 0.90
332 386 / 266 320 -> 0.70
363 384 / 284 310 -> 0.71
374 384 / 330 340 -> 1.48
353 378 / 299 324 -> 0.73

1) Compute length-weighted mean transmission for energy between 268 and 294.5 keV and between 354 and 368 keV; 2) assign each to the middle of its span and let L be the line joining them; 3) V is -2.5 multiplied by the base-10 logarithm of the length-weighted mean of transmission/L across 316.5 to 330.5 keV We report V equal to 0.35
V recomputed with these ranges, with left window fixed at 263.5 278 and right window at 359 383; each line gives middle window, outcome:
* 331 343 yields 0.301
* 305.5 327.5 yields 0.119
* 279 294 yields -0.050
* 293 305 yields -0.066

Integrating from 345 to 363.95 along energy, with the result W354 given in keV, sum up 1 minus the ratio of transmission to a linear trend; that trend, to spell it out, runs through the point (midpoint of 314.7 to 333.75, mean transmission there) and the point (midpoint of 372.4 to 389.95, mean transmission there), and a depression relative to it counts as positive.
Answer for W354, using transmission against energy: 0.30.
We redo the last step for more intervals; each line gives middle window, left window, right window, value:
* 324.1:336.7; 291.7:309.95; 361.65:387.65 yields 5.7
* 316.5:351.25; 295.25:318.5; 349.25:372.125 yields 6.6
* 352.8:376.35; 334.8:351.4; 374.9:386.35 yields 4.3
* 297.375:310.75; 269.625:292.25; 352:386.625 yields -0.7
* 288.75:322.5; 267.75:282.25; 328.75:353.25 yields -2.1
